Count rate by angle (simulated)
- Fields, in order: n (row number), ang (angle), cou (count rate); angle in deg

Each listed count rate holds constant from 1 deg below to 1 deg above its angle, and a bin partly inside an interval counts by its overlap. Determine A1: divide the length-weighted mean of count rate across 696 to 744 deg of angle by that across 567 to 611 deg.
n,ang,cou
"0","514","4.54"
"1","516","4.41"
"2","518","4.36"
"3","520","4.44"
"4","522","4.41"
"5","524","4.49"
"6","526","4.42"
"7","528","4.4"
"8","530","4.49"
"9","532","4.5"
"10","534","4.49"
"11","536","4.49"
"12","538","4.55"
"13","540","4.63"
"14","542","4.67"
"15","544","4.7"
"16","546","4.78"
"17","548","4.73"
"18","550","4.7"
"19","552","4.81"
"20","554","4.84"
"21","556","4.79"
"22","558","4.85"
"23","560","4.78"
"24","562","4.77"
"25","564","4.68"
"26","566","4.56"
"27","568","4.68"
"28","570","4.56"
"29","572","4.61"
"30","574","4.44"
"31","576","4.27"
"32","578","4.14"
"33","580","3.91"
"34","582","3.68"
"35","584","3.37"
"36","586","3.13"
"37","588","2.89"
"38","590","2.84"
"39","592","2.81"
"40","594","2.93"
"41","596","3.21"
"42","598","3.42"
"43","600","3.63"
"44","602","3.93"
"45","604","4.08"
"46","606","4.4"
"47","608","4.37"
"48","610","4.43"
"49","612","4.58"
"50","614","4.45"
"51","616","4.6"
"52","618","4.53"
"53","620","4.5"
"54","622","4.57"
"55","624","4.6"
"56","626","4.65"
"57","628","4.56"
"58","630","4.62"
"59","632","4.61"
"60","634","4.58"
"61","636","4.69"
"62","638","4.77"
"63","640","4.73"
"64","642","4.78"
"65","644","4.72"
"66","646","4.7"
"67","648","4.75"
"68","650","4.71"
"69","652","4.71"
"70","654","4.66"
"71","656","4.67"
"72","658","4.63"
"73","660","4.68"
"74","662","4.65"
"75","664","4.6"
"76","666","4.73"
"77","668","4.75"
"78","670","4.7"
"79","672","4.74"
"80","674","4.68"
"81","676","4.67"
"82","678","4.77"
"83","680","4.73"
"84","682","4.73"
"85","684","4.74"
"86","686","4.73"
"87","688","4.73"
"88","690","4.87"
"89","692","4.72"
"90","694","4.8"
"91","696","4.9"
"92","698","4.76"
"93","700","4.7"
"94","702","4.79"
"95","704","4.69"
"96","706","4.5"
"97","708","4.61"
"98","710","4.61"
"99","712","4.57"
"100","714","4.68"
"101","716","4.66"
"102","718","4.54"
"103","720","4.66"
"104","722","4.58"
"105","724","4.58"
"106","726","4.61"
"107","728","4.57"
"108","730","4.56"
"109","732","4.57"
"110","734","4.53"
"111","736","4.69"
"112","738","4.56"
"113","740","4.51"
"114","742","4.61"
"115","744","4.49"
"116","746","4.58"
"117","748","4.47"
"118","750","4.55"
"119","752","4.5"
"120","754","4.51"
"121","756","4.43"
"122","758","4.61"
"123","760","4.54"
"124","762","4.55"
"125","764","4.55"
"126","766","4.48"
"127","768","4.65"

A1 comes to 1.2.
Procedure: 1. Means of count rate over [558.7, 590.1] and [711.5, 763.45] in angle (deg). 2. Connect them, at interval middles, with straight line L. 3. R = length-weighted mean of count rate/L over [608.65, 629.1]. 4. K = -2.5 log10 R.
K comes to -0.07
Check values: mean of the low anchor 4.12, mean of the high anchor 4.57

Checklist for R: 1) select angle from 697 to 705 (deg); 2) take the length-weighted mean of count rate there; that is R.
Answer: 4.74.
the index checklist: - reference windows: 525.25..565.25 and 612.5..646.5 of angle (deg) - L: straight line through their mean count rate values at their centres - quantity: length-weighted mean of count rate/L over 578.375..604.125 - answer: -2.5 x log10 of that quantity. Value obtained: 0.35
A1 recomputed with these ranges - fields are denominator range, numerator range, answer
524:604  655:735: 1.11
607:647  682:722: 1.02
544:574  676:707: 1.01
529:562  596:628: 0.92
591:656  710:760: 1.05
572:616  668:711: 1.24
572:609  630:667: 1.28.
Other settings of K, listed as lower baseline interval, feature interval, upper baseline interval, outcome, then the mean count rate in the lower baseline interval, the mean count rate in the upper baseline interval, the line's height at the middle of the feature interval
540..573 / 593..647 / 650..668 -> 0.08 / 4.72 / 4.67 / 4.69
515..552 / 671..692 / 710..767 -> -0.04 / 4.54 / 4.56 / 4.56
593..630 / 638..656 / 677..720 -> -0.07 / 4.2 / 4.71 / 4.41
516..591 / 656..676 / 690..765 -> -0.04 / 4.37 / 4.61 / 4.53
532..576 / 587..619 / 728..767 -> 0.21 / 4.66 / 4.54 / 4.63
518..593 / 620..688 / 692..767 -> -0.05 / 4.33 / 4.6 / 4.48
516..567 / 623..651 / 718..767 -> -0.02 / 4.61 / 4.55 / 4.58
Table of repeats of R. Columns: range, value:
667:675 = 4.72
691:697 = 4.81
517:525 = 4.43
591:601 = 3.2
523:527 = 4.46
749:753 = 4.53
